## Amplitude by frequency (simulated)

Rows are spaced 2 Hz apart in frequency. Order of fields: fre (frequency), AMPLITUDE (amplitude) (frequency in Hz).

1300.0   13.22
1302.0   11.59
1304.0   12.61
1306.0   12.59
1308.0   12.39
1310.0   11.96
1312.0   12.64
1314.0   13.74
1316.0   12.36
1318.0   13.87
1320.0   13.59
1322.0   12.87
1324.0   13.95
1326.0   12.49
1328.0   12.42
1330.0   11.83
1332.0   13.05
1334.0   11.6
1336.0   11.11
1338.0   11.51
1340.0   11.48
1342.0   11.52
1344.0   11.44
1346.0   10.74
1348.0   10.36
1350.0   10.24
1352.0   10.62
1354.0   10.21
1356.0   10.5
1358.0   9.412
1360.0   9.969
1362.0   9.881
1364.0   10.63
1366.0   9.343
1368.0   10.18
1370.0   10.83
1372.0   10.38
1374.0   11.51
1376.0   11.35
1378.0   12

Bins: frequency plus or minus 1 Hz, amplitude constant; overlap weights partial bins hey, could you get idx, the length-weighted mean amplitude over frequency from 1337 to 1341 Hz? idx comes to 11.5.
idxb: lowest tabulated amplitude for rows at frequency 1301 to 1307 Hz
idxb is 11.59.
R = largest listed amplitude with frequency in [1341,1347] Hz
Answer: 11.52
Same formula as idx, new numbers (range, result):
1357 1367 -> 9.85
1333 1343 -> 11.4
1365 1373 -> 10.2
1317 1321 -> 13.7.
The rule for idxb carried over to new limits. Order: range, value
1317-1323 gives 12.87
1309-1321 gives 11.96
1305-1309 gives 12.39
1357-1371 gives 9.343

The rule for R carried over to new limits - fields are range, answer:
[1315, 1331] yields 13.95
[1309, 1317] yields 13.74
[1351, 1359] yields 10.62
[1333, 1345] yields 11.6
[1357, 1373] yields 10.83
